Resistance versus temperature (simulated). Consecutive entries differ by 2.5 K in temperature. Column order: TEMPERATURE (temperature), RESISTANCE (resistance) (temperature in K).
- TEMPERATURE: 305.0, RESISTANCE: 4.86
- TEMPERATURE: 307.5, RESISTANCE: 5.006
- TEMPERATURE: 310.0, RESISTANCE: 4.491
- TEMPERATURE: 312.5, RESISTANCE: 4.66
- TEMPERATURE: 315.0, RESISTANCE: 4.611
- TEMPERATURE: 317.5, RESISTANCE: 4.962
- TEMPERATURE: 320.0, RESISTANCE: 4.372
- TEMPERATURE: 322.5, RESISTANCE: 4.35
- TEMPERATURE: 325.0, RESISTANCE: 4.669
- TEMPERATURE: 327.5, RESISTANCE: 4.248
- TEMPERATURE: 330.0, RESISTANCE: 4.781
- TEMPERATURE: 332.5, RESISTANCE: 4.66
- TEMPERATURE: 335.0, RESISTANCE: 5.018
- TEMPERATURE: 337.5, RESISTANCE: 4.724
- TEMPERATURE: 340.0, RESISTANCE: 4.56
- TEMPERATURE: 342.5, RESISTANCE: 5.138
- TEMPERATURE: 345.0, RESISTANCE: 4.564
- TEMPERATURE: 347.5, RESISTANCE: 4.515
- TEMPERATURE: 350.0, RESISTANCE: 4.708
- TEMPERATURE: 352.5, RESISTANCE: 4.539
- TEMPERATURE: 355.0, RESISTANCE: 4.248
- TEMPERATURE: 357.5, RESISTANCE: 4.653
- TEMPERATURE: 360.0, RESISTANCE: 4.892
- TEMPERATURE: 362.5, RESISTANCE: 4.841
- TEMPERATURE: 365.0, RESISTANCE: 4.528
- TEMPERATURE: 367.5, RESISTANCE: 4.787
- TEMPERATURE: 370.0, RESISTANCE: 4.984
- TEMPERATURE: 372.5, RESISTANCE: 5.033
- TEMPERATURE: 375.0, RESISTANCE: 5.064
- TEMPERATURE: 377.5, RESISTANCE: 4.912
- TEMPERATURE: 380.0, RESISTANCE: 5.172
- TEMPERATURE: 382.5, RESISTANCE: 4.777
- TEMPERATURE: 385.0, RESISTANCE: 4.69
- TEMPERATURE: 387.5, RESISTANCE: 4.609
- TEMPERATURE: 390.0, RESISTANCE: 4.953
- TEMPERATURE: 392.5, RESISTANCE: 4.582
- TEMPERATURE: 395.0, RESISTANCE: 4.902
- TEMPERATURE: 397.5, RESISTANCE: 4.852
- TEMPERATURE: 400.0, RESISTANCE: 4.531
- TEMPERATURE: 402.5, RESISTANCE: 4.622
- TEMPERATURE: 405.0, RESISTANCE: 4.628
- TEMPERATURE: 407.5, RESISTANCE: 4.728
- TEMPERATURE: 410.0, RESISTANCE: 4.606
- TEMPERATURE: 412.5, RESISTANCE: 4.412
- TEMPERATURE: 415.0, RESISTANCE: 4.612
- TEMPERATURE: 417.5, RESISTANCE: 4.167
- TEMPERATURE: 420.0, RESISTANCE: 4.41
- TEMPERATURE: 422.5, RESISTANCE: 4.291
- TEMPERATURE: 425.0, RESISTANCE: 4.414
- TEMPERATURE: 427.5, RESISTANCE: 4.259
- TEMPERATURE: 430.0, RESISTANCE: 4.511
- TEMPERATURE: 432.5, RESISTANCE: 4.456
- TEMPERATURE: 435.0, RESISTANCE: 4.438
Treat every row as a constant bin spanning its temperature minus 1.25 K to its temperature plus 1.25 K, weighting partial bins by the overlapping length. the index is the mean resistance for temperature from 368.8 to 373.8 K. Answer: 5.01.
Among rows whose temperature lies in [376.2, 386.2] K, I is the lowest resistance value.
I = 4.69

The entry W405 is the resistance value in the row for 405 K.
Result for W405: 4.628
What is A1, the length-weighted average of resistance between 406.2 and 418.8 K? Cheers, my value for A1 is 4.51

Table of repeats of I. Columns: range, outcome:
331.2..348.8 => 4.515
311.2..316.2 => 4.611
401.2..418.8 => 4.167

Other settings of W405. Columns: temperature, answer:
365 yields 4.528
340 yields 4.56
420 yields 4.41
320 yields 4.372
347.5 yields 4.515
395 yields 4.902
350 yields 4.708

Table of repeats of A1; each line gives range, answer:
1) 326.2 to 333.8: 4.57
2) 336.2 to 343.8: 4.81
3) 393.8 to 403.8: 4.73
